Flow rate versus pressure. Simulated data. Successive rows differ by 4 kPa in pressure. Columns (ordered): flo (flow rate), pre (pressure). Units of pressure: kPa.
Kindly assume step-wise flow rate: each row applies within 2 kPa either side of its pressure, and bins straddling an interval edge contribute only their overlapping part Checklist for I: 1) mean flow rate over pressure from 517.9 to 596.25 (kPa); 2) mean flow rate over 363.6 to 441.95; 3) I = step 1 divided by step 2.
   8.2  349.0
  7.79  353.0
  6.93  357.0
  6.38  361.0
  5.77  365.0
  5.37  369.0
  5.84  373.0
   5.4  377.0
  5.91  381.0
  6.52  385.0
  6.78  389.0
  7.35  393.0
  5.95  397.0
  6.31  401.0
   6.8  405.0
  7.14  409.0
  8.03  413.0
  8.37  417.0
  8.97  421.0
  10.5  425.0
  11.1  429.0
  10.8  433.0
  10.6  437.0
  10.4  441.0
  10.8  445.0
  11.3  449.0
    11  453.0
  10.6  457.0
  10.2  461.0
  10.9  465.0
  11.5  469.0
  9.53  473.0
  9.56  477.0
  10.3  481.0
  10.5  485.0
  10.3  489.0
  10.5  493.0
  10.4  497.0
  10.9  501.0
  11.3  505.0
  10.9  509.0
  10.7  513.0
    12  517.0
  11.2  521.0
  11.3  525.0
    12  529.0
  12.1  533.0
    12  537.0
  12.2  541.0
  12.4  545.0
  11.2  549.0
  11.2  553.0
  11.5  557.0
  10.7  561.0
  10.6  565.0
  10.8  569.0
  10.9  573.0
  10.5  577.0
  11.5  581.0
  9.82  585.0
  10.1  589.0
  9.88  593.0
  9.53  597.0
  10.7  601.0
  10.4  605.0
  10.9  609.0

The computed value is 1.5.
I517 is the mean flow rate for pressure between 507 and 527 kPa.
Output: 11.2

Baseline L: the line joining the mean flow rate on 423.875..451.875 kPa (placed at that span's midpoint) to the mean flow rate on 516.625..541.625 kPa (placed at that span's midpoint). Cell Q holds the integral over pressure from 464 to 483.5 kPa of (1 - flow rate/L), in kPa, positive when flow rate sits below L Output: 1.5 kPa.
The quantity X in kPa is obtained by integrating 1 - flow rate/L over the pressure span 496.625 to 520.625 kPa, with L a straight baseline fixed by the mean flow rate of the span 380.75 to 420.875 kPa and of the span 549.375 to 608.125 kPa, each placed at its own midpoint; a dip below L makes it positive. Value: -4.9 kPa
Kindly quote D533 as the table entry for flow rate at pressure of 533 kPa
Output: 12.1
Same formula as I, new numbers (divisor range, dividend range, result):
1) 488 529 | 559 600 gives 0.95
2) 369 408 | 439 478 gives 1.69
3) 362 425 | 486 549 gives 1.66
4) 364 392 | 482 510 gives 1.78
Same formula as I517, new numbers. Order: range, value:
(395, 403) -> 6.13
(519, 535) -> 11.6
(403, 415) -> 7.32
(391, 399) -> 6.65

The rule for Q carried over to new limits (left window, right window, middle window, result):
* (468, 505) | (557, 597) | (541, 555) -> -1.59 kPa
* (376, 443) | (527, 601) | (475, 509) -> -2.89 kPa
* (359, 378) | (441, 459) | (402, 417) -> 1.72 kPa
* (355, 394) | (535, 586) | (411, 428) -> -3.83 kPa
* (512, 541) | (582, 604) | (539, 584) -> -1.44 kPa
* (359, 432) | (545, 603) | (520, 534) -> -2.68 kPa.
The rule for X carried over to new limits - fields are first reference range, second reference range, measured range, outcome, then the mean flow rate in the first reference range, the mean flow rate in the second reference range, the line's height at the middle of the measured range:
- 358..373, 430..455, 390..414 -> 4.0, 5.91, 10.8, 8.24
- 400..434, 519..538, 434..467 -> -4.0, 8.68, 11.7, 9.59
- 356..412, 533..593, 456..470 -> -3.9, 6.34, 11.1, 8.44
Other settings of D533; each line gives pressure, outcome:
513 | 10.7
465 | 10.9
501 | 10.9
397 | 5.95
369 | 5.37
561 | 10.7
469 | 11.5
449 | 11.3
